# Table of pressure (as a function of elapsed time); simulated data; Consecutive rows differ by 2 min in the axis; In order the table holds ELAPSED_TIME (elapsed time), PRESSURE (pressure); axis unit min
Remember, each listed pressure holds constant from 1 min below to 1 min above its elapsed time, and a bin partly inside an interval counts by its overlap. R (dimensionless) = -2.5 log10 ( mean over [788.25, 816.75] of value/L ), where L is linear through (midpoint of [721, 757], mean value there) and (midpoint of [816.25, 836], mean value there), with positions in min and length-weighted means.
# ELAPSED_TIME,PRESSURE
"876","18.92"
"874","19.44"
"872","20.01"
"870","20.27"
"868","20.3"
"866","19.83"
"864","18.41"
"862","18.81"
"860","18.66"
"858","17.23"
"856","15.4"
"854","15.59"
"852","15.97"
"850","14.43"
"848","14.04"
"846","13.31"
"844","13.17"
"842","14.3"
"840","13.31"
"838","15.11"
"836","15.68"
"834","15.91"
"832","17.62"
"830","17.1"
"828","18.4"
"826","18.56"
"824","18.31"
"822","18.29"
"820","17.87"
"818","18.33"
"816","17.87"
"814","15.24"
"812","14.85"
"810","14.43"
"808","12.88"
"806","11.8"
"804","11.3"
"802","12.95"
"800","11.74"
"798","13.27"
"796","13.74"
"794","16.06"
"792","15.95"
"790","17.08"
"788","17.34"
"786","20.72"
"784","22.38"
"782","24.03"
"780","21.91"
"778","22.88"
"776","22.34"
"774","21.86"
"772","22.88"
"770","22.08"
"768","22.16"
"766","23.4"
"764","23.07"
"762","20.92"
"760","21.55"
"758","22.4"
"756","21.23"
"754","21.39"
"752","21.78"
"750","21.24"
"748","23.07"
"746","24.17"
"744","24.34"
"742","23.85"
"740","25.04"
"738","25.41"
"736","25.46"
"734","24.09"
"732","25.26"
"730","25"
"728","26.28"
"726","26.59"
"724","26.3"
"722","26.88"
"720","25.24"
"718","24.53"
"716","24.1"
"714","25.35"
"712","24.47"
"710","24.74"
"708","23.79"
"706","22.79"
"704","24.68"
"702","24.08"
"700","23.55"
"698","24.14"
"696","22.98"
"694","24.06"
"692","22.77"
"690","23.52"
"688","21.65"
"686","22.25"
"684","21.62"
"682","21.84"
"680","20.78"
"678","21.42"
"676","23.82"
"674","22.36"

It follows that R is 0.34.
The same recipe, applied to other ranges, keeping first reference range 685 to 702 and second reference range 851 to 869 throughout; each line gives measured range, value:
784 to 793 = 0.10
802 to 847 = 0.21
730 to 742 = -0.15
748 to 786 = -0.07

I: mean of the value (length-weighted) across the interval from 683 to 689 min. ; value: 21.8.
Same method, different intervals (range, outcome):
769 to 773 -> 22.5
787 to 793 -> 16.8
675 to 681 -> 22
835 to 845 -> 14.3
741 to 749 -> 23.9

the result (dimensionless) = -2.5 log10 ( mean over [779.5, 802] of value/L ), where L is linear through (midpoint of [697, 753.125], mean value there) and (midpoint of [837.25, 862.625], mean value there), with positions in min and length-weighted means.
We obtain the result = 0.140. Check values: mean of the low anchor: 24.5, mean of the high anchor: 15.3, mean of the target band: 17.4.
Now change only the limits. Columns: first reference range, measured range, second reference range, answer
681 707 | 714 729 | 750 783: -0.13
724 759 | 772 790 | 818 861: -0.03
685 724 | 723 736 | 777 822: -0.16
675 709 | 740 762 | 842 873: -0.09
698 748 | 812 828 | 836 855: -0.07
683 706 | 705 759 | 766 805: -0.14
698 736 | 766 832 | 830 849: 0.02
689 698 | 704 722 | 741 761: -0.06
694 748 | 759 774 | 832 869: -0.03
